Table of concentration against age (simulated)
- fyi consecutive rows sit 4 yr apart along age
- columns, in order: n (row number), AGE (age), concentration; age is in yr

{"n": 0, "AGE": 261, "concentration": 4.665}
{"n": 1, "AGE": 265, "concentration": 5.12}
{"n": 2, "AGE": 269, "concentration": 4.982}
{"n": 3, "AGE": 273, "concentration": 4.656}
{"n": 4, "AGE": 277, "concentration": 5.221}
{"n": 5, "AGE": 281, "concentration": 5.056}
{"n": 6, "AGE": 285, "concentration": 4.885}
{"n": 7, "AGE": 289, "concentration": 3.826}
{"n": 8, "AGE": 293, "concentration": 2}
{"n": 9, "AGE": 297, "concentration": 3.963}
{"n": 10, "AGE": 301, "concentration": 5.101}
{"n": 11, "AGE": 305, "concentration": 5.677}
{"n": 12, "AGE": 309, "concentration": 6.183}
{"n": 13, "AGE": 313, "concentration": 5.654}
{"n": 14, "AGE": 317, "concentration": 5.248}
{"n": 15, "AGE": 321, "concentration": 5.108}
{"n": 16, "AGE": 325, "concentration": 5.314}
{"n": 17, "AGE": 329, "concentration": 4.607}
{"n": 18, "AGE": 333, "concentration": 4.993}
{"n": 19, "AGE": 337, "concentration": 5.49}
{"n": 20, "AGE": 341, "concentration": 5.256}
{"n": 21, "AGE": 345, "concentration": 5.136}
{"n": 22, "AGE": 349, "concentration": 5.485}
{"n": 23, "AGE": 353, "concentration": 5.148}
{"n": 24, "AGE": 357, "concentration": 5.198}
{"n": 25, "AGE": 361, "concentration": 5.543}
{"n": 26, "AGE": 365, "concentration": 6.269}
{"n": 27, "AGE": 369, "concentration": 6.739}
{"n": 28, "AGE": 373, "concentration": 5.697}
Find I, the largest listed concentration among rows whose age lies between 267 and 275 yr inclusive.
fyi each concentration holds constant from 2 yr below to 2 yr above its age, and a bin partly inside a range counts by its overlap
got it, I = 4.982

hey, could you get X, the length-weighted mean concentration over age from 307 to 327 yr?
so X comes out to 5.5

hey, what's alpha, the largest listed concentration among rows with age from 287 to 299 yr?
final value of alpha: 3.963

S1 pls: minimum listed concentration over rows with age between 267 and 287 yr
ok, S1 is 4.656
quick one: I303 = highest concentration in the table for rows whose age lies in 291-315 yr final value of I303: 6.183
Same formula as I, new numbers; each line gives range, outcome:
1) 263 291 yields 5.221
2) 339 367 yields 6.269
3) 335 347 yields 5.49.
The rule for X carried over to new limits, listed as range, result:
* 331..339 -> 5.24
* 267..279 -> 4.95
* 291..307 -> 4.19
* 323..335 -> 4.97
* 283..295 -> 3.57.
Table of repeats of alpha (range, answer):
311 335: 5.654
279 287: 5.056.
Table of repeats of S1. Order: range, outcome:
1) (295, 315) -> 3.963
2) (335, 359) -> 5.136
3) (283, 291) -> 3.826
